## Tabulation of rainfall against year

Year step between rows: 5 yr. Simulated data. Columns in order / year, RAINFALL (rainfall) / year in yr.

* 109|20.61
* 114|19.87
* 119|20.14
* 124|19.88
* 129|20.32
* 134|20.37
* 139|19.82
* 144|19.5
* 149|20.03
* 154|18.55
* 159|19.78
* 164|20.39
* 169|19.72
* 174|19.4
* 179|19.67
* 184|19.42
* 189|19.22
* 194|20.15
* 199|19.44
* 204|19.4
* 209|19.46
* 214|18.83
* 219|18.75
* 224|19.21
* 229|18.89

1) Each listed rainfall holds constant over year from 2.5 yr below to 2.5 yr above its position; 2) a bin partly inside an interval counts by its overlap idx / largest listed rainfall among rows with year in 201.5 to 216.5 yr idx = 19.46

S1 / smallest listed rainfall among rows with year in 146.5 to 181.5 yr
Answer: 18.55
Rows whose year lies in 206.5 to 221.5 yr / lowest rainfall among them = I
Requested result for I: 18.75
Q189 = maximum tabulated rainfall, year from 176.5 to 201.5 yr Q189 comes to 20.15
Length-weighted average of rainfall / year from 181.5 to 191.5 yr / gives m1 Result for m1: 19.3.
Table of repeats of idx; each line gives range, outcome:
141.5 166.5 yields 20.39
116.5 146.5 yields 20.37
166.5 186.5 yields 19.72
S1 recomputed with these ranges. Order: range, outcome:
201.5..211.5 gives 19.4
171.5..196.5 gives 19.22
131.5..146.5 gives 19.5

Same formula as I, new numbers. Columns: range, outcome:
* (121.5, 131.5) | 19.88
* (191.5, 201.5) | 19.44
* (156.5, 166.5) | 19.78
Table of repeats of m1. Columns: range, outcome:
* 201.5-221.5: 19.1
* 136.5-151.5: 19.8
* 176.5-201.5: 19.6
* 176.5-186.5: 19.5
